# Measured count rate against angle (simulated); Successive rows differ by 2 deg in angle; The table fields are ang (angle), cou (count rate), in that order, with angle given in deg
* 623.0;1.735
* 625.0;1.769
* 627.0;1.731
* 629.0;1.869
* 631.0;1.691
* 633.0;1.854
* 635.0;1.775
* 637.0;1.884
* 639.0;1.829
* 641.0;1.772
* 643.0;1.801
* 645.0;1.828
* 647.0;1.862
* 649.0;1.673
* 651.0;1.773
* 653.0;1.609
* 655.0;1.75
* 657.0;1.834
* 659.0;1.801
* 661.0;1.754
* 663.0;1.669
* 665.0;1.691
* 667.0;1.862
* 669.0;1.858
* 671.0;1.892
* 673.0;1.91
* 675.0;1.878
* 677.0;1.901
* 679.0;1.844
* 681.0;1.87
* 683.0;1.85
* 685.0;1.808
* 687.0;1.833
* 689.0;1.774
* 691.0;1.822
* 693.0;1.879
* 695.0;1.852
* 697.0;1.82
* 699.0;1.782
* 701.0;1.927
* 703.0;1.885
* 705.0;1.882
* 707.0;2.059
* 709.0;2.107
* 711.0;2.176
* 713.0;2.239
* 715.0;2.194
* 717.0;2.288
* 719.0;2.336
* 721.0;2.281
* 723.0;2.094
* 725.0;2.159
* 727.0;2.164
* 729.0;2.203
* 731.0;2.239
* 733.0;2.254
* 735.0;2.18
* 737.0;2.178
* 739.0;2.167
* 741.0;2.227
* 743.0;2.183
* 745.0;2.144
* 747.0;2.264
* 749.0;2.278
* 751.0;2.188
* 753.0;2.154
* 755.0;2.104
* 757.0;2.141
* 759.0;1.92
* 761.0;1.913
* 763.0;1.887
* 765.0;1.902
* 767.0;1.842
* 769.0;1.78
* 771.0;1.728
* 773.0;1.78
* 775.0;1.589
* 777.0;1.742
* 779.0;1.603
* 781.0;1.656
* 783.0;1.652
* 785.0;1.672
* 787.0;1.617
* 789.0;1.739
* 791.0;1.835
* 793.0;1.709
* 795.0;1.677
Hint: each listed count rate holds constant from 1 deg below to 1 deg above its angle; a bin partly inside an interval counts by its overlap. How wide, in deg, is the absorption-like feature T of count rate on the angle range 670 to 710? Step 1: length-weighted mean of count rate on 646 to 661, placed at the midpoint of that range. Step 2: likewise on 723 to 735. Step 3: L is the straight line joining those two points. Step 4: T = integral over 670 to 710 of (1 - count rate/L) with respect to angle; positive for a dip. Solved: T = 1.8 deg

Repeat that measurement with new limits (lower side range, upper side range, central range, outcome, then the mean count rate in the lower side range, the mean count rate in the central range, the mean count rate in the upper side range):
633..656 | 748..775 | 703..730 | -3.8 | 1.78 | 2.16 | 1.96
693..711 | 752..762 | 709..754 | -4.9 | 1.93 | 2.21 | 2.05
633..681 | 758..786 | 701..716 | -2.4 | 1.8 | 2.07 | 1.76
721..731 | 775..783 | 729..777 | -3.2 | 2.18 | 2.04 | 1.66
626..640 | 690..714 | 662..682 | 0.5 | 1.8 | 1.84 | 1.95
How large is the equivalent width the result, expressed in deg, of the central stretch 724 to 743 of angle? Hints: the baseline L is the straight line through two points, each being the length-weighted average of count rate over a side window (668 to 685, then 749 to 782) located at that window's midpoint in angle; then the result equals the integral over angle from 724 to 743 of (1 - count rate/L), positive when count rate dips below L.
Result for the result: -3.2 deg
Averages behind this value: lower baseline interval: 1.87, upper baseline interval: 1.88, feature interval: 2.2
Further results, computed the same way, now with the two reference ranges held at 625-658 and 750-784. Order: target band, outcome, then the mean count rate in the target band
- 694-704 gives -0.20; 1.85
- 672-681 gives -0.39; 1.88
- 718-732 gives -2.89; 2.21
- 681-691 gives -0.07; 1.82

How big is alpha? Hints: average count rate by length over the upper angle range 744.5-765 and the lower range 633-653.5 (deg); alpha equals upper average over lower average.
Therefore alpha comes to 1.2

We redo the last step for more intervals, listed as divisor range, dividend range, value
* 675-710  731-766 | 1.13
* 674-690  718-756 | 1.19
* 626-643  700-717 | 1.15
